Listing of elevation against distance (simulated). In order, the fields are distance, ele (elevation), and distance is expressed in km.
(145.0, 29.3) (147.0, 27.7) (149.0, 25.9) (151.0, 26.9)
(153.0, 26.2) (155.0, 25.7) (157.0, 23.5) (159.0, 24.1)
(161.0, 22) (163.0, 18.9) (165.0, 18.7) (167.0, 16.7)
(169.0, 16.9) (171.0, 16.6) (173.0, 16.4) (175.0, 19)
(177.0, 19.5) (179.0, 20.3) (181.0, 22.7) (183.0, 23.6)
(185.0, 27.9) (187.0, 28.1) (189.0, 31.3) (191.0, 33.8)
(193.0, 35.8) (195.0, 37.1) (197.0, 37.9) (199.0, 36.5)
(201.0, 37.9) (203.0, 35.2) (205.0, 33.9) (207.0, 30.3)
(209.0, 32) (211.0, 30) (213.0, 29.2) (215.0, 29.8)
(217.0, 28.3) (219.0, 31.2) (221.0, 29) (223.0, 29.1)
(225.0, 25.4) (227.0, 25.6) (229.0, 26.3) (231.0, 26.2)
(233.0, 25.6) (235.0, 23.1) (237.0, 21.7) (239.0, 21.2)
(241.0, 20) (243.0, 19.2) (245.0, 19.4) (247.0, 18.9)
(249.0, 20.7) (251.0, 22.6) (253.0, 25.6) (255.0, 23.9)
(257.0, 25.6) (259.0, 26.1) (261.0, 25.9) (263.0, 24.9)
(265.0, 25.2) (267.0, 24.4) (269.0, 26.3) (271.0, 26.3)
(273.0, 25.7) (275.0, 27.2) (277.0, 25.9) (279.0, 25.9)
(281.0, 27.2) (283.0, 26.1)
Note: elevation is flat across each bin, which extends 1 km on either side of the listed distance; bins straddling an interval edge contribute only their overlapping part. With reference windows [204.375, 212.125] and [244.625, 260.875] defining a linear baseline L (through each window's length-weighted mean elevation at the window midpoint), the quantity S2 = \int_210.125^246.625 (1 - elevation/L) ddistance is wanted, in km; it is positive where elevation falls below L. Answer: 3.1 km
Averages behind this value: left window 31.4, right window 23.1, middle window 25.4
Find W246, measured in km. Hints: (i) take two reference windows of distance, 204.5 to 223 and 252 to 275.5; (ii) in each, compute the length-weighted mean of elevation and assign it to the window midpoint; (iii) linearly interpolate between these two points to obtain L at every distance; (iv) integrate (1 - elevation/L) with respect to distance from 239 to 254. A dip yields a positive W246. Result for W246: 3.43 km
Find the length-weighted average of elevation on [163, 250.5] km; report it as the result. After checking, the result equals 26.1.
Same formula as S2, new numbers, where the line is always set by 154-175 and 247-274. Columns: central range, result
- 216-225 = -2.5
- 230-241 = 0.1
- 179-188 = -1.8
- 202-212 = -4.7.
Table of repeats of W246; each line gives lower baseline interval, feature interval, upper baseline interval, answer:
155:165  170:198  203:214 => 0.69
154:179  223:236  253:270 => -1.22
